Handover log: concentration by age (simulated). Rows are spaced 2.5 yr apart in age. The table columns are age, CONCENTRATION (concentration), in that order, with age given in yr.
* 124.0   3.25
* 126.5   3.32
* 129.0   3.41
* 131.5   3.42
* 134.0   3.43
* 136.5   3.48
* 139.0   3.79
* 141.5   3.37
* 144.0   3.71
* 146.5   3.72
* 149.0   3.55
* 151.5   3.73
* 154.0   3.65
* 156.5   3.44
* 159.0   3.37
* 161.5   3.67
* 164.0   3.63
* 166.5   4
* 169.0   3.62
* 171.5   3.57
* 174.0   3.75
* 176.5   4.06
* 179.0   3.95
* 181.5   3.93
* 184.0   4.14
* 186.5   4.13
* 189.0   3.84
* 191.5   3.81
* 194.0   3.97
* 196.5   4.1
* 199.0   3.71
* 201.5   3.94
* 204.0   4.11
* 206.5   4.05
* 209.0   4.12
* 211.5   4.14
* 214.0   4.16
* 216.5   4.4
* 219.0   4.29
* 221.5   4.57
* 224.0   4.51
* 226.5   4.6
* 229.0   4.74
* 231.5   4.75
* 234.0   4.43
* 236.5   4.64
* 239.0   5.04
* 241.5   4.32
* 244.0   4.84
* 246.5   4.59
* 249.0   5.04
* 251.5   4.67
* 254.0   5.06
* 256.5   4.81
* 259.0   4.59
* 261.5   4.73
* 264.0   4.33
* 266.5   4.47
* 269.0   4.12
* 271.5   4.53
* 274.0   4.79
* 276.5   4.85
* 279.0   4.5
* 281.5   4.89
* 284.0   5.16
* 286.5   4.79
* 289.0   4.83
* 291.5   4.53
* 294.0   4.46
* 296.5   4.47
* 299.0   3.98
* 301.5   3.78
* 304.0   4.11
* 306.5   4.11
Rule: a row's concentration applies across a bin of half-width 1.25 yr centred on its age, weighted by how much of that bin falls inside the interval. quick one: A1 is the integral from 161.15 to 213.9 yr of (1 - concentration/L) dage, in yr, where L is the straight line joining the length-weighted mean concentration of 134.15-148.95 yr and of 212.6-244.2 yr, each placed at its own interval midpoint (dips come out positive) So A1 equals 2.22 yr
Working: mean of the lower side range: 3.6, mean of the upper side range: 4.55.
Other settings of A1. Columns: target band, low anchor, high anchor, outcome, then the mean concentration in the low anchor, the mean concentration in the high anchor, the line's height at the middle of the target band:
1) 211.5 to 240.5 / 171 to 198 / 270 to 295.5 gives -1.8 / 3.94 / 4.72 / 4.27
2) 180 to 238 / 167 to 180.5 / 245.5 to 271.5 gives -1.0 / 3.8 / 4.64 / 4.15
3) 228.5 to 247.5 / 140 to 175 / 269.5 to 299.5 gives -1.7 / 3.63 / 4.65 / 4.28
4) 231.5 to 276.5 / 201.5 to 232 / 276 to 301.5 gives -1.8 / 4.34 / 4.6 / 4.47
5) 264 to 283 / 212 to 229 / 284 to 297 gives 0.1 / 4.43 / 4.68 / 4.62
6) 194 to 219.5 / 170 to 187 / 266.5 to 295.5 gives 0.2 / 3.92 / 4.67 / 4.13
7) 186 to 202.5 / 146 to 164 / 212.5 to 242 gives 0.7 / 3.59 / 4.54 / 4.1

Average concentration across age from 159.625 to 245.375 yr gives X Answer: 4.16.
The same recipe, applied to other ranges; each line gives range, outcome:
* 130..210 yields 3.77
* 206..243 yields 4.46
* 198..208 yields 3.96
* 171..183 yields 3.88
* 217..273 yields 4.62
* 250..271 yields 4.6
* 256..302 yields 4.57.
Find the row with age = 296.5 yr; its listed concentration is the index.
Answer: 4.47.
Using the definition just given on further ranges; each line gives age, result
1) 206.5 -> 4.05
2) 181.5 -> 3.93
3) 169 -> 3.62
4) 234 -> 4.43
